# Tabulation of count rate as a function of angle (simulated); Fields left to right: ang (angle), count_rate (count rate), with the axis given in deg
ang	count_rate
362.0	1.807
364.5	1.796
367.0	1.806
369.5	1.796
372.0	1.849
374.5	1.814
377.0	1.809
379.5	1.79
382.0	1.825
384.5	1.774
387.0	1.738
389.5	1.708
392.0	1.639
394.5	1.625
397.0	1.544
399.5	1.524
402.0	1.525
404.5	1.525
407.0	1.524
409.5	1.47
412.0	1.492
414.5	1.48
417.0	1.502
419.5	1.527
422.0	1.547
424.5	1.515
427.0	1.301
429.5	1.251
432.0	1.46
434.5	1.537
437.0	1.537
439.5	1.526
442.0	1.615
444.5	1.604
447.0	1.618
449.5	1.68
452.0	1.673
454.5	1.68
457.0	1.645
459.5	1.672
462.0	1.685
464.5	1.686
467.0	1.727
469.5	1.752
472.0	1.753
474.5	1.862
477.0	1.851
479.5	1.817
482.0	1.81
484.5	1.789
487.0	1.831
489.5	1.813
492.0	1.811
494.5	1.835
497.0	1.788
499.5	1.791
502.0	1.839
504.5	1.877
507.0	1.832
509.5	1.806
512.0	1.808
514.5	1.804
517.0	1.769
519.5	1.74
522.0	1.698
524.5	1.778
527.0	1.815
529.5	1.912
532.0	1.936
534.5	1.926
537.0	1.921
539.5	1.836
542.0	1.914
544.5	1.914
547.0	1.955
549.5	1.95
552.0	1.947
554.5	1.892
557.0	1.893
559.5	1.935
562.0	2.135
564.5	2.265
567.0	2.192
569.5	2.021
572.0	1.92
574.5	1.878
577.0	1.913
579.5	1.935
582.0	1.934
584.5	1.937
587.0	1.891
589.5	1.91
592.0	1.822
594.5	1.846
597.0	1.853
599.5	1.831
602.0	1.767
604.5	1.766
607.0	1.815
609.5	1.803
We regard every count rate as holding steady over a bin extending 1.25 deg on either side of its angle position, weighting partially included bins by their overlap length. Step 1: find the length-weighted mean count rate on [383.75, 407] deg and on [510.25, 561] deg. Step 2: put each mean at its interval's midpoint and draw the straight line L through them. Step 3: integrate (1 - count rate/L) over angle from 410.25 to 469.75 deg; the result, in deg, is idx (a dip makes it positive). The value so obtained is 4.5 deg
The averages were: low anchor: 1.61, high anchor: 1.87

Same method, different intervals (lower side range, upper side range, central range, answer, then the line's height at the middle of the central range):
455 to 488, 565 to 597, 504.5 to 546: 0.1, 1.85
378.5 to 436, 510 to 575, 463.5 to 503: -0.9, 1.76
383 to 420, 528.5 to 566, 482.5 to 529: 1.1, 1.85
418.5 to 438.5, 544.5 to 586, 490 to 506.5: -0.9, 1.72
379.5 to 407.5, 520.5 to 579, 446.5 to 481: 1.0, 1.77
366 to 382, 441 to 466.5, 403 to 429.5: 3.9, 1.73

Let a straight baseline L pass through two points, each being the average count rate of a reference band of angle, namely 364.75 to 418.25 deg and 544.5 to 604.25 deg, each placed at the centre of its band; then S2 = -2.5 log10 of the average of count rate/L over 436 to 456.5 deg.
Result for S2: 0.08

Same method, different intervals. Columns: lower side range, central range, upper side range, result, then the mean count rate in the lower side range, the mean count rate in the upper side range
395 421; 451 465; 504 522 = -0.016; 1.51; 1.79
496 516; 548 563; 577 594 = -0.048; 1.82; 1.9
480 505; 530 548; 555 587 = 0.003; 1.82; 1.99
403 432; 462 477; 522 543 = -0.070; 1.47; 1.87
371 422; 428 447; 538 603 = 0.131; 1.63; 1.93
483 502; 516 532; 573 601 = 0.023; 1.81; 1.89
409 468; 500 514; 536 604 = -0.046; 1.56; 1.93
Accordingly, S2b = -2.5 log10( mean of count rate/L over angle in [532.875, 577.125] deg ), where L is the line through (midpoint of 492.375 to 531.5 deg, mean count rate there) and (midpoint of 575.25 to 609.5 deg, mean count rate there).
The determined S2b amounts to -0.075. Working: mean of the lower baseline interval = 1.81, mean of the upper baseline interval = 1.86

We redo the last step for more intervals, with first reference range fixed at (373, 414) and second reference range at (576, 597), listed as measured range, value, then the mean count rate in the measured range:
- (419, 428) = 0.145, 1.47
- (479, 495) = -0.029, 1.81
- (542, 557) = -0.046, 1.93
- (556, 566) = -0.112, 2.06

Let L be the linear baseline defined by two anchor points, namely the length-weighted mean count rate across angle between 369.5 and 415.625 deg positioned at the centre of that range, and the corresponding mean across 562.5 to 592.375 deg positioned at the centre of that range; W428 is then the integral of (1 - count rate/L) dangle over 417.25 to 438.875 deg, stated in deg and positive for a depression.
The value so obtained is 3.2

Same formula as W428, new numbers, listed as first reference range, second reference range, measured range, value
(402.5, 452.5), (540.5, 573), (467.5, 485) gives -1.1 deg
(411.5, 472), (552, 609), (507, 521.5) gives -0.2 deg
